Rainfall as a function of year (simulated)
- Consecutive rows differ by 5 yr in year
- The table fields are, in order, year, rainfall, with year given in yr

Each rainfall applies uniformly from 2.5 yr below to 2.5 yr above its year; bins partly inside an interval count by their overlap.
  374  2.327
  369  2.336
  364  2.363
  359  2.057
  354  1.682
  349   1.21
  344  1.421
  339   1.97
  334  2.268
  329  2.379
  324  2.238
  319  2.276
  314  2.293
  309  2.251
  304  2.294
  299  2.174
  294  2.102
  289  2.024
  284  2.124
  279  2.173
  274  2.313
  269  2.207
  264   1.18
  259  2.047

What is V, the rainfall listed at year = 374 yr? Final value 2.327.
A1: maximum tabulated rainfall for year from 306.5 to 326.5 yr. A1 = 2.293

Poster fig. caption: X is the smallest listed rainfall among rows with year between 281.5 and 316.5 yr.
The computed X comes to 2.024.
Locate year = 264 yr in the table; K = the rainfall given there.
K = 1.18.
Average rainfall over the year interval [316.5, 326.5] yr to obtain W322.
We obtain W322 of 2.26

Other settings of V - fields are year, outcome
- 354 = 1.682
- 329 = 2.379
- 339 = 1.97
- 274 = 2.313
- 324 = 2.238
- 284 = 2.124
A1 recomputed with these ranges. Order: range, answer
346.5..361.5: 2.057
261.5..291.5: 2.313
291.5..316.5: 2.294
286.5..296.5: 2.102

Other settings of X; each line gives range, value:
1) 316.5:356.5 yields 1.21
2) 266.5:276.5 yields 2.207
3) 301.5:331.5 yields 2.238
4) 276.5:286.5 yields 2.124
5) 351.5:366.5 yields 1.682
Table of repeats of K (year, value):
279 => 2.173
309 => 2.251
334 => 2.268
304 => 2.294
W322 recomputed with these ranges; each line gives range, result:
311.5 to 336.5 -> 2.29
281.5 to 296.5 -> 2.08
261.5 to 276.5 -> 1.9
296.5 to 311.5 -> 2.24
